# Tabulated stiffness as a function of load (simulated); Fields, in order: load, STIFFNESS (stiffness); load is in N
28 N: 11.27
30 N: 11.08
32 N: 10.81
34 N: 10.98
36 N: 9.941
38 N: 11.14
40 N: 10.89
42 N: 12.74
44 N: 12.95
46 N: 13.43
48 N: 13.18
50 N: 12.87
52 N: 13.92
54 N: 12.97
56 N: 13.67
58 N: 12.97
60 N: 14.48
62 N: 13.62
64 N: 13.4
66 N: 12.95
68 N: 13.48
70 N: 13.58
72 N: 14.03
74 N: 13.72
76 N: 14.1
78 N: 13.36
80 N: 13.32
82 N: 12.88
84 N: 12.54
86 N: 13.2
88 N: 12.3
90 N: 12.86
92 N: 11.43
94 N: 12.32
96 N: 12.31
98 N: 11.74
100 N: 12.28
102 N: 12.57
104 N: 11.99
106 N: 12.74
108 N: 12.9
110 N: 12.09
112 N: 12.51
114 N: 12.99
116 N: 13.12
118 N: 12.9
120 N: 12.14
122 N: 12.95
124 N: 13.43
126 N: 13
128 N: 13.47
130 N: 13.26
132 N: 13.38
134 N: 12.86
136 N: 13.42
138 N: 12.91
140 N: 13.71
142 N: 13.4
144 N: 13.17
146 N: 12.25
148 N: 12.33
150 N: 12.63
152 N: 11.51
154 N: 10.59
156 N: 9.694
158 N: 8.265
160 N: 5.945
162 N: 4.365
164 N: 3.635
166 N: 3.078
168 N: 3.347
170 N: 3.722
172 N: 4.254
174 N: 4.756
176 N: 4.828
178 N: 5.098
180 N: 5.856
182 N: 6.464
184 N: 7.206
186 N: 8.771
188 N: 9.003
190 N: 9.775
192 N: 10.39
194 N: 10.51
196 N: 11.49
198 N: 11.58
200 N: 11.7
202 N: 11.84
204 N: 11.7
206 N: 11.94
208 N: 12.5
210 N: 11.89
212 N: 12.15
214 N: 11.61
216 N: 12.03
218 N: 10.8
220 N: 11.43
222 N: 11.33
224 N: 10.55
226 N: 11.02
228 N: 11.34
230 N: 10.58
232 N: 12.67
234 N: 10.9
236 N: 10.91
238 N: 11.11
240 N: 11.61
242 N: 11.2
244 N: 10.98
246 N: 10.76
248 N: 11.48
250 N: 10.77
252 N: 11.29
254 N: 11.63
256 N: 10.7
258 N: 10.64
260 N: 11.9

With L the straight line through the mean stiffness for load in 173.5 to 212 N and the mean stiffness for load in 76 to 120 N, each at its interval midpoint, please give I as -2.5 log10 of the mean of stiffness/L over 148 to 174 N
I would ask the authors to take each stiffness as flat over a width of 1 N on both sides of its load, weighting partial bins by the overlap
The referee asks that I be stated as 0.47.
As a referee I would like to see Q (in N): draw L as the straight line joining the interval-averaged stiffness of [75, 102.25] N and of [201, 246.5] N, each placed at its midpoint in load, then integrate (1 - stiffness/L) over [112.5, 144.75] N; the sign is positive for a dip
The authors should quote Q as -2.2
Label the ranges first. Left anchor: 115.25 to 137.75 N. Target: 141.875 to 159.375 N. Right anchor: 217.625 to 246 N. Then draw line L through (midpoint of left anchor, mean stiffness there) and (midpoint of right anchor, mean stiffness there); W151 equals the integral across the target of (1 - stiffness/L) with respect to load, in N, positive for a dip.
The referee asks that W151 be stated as 1.8 N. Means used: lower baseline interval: 13.1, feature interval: 11.3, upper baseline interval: 11.2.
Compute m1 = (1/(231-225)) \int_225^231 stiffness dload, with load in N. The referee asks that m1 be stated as 11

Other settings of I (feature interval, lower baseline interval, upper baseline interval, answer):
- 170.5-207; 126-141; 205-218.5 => 0.37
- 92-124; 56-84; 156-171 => -0.25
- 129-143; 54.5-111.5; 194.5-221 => -0.07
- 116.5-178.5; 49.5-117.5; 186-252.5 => 0.23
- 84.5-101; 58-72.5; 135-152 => 0.09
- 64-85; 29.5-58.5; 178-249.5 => -0.12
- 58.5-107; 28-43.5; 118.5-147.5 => -0.08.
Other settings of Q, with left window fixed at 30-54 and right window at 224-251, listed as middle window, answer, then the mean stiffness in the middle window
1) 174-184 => 5.1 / 5.65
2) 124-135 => -1.5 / 13.2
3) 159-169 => 6.5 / 4.07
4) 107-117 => -0.8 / 12.7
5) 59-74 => -2.1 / 13.7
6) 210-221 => -0.4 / 11.6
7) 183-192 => 2.0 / 8.88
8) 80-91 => -0.9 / 12.8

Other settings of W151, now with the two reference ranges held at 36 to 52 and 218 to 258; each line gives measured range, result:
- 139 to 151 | -1.20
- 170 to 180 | 5.89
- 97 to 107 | -0.20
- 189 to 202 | 0.50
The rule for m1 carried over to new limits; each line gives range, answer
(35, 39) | 10.5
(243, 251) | 11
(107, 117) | 12.7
